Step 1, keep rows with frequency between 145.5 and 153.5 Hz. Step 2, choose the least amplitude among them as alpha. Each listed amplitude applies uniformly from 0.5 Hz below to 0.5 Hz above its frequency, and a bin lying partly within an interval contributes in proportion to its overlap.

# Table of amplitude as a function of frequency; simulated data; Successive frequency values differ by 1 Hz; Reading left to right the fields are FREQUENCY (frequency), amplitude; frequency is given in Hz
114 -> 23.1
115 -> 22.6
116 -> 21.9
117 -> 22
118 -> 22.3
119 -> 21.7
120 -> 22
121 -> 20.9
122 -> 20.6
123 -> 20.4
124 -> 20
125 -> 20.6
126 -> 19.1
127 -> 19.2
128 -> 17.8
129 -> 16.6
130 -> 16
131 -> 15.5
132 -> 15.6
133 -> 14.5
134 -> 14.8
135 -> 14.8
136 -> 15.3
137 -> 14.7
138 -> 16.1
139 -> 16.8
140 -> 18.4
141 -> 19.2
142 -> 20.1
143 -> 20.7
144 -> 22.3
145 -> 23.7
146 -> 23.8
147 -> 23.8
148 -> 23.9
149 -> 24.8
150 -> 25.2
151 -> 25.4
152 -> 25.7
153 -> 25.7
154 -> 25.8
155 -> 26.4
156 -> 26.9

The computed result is 23.8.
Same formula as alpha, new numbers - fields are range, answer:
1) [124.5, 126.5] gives 19.1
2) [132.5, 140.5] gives 14.5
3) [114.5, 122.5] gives 20.6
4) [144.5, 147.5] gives 23.7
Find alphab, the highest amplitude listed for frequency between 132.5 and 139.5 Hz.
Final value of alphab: 16.8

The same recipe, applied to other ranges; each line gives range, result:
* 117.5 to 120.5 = 22.3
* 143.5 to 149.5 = 24.8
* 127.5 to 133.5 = 17.8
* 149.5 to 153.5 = 25.7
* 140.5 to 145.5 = 23.7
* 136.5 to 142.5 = 20.1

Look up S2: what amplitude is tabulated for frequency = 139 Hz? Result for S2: 16.8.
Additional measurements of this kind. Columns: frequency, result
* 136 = 15.3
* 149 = 24.8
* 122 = 20.6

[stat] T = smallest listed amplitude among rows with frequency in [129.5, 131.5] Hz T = 15.5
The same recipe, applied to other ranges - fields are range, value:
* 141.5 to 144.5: 20.1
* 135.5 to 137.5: 14.7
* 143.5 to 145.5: 22.3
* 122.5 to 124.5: 20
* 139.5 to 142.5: 18.4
